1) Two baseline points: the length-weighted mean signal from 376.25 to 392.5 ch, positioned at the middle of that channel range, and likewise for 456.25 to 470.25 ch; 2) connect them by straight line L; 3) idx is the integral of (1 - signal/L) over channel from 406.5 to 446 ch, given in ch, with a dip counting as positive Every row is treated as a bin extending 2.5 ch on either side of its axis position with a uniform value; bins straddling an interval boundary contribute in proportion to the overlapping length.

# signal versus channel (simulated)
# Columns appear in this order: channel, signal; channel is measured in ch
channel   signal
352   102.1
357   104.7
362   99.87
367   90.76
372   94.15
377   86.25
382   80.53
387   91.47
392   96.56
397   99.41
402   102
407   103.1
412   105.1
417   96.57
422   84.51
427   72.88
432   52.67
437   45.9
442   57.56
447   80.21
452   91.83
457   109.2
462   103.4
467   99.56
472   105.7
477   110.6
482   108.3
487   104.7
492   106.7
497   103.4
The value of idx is 8.1 ch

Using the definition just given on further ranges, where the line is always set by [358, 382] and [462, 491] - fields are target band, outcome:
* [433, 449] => 6.5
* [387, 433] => 2.6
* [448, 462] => 0.6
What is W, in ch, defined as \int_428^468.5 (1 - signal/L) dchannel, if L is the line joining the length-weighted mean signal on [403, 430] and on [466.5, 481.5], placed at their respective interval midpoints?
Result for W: 8.6 ch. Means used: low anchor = 92.2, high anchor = 106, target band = 79.3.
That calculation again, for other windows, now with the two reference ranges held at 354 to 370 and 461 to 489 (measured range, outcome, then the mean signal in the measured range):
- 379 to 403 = 1.7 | 93.3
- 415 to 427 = 1.8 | 86.6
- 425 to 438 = 5.7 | 57.8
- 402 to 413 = -0.2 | 103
